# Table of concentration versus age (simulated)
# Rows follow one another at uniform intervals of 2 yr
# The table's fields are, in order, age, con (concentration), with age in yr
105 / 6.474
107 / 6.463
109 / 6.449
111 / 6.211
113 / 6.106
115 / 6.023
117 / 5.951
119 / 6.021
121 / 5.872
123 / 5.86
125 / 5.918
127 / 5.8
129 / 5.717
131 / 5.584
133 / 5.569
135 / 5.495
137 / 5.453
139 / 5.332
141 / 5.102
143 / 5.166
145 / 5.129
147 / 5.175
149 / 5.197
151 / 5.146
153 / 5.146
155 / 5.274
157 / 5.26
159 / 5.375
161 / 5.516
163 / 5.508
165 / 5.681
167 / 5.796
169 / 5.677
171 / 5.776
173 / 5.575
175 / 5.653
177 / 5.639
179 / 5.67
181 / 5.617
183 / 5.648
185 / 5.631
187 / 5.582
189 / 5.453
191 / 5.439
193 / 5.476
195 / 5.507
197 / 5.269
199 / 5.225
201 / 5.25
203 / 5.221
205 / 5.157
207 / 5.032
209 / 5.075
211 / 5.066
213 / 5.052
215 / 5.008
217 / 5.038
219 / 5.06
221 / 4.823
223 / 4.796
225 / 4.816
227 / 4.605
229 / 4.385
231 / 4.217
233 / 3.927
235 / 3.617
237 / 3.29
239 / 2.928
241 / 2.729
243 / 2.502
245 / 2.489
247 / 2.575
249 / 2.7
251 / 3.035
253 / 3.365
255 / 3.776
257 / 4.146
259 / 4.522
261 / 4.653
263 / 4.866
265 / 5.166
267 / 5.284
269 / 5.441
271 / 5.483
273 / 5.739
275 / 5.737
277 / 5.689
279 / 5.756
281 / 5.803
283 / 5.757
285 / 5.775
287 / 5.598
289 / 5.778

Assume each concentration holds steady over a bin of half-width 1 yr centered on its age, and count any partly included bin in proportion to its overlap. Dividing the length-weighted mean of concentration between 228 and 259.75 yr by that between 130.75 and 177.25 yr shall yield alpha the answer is 0.62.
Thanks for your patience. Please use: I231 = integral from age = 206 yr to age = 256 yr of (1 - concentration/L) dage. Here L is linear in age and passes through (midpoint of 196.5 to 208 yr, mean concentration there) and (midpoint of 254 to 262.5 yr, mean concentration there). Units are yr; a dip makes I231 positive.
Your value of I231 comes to 8.2 yr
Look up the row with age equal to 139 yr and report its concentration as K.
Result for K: 5.332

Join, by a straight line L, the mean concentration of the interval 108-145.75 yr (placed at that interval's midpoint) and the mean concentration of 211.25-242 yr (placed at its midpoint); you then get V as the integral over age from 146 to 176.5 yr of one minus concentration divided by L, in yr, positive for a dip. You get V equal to -1.3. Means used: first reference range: 5.73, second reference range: 4.31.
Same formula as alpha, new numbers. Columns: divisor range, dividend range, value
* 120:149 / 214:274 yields 0.76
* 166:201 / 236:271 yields 0.68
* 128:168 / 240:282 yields 0.81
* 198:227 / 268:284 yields 1.13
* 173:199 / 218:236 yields 0.81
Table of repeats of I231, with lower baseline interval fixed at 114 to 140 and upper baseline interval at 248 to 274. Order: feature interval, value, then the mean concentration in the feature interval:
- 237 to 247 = 4.2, 2.72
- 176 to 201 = -1.7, 5.5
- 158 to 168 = -0.3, 5.58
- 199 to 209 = -0.3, 5.16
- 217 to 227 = 0.0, 4.86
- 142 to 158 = 1.0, 5.19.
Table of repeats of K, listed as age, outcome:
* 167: 5.796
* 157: 5.26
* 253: 3.365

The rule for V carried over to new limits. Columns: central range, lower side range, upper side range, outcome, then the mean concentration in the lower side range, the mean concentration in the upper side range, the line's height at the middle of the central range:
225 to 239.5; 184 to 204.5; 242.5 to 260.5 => 0.2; 5.4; 3.29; 4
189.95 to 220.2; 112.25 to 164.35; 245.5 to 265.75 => -4.2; 5.52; 3.83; 4.56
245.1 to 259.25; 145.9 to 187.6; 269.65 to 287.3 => 5.8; 5.5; 5.7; 5.66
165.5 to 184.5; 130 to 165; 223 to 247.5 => -3.5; 5.33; 3.58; 4.78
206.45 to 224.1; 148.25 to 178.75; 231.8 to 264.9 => -3.0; 5.49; 3.5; 4.27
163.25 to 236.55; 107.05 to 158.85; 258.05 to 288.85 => 4.7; 5.61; 5.43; 5.52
